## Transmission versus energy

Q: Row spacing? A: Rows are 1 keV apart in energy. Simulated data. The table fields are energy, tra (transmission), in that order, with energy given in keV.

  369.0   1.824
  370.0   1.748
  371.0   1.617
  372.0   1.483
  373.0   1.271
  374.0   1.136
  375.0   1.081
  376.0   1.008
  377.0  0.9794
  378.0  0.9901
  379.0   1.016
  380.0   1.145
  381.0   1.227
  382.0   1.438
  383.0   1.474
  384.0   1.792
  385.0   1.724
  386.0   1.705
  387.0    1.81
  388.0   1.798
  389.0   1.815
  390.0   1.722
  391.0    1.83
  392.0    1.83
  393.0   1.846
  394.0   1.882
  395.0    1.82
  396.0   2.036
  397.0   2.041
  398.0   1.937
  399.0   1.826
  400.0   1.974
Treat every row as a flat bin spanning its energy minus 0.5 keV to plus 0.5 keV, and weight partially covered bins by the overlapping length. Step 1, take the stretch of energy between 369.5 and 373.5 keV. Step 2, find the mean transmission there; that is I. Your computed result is 1.53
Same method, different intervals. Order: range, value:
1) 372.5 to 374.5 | 1.2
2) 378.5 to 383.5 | 1.26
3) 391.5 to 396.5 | 1.88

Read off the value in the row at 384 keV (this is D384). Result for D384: 1.792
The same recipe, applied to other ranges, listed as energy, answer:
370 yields 1.748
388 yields 1.798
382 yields 1.438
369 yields 1.824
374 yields 1.136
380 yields 1.145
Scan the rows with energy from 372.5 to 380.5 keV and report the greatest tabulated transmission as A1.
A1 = 1.271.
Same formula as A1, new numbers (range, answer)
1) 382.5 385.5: 1.792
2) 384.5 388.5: 1.81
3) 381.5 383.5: 1.474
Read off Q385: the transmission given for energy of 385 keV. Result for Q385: 1.724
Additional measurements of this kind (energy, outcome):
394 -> 1.882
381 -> 1.227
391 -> 1.83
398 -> 1.937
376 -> 1.008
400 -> 1.974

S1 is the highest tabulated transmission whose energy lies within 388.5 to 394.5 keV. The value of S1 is 1.882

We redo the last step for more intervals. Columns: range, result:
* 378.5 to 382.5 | 1.438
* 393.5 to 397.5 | 2.041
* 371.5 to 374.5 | 1.483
